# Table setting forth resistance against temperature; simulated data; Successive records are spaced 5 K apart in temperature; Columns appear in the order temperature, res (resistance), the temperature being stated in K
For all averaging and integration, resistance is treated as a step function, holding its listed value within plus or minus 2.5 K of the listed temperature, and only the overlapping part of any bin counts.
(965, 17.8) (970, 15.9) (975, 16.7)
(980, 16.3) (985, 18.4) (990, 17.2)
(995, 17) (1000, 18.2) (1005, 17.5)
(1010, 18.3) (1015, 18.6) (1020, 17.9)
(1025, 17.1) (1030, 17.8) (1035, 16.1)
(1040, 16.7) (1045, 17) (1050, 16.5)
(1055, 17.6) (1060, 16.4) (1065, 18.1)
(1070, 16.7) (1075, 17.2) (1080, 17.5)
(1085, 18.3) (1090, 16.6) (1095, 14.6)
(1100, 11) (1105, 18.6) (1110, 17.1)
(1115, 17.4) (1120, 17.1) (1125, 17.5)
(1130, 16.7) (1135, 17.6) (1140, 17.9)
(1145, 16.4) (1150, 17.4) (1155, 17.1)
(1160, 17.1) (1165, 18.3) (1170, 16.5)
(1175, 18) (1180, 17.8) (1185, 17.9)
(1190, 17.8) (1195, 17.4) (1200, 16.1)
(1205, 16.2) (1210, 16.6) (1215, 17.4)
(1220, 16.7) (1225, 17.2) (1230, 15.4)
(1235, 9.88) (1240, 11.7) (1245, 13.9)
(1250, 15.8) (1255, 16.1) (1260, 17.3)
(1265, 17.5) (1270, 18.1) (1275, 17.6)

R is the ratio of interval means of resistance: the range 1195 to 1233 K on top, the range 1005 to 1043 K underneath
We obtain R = 0.94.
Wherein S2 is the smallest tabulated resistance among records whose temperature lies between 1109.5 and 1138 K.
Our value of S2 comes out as 16.7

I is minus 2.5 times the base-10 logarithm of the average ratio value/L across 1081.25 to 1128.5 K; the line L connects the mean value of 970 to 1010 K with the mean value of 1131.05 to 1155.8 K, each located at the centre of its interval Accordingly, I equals 0.050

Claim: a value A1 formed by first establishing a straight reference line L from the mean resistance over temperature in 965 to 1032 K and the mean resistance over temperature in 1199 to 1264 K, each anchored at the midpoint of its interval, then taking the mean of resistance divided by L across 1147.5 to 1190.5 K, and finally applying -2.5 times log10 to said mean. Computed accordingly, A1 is -0.101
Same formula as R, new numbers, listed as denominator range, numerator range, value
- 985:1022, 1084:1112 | 0.89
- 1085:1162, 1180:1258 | 0.95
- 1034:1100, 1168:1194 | 1.06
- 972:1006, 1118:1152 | 1.00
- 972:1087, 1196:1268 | 0.90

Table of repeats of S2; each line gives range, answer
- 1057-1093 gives 16.4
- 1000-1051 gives 16.1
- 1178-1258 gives 9.88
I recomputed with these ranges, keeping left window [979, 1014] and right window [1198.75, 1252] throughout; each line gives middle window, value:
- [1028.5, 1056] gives 0.02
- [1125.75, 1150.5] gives -0.07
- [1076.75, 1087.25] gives -0.07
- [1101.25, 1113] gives -0.04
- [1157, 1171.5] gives -0.10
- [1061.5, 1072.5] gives -0.03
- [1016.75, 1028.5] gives -0.01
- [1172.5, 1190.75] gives -0.15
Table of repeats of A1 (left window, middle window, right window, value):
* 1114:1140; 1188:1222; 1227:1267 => -0.085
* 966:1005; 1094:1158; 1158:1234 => 0.021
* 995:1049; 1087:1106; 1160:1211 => 0.159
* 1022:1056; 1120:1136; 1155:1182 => 0.007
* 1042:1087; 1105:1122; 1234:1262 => -0.061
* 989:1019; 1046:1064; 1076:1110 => -0.003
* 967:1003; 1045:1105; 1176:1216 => 0.040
